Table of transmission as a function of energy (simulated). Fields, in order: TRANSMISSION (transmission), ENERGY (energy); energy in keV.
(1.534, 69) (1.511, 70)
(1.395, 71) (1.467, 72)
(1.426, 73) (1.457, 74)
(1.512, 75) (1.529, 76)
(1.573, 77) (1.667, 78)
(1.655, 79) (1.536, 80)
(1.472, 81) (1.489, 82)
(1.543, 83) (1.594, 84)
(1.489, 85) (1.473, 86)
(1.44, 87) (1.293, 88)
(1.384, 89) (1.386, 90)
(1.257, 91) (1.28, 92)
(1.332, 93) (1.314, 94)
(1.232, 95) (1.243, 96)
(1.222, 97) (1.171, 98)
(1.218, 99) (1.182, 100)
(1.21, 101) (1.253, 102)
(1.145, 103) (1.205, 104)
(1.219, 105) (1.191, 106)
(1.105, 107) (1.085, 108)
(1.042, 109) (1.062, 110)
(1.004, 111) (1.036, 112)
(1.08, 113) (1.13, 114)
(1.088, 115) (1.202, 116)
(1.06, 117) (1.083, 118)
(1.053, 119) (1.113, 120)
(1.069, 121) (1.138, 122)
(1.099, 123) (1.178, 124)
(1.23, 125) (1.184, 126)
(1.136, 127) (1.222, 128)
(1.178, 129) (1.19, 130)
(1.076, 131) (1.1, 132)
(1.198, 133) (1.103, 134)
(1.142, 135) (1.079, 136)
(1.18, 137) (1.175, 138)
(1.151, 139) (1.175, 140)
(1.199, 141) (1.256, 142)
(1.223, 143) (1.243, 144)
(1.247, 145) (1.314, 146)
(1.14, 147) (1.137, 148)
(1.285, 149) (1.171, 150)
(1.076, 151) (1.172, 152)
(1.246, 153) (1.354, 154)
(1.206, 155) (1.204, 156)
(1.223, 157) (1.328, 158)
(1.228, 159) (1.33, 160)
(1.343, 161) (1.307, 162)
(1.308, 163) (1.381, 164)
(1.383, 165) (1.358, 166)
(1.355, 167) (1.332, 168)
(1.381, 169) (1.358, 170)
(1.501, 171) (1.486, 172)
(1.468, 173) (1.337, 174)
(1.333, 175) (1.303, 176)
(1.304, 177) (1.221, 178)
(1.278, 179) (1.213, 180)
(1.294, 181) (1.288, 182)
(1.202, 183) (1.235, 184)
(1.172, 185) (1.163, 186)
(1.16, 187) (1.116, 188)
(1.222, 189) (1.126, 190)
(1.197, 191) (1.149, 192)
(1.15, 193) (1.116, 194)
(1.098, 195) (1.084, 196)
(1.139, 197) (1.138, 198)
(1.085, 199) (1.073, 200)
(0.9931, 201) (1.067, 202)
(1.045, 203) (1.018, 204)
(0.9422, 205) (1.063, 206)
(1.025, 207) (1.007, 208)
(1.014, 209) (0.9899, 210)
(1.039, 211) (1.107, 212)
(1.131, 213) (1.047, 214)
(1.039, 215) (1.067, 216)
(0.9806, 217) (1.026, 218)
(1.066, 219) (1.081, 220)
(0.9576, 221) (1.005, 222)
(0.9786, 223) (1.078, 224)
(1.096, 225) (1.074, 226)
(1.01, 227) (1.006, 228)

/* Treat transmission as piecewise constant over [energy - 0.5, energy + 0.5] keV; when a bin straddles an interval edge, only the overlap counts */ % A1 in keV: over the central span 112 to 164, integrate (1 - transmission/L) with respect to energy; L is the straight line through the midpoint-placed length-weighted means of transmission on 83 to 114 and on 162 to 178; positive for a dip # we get 5.0 keV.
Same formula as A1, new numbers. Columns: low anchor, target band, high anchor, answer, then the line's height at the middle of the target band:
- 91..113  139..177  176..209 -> -4.4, 1.15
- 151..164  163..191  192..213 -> -2.7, 1.18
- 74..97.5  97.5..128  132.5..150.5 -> 4.2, 1.31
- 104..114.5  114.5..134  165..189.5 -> 0.1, 1.14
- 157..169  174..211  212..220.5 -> 1.3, 1.18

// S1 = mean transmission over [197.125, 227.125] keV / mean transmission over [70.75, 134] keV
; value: 0.83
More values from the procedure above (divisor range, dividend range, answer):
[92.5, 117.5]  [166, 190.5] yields 1.11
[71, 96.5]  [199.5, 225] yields 0.72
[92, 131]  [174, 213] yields 0.98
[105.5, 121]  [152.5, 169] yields 1.20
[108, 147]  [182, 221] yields 0.95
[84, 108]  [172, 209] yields 0.91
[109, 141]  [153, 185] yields 1.17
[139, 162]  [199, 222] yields 0.84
